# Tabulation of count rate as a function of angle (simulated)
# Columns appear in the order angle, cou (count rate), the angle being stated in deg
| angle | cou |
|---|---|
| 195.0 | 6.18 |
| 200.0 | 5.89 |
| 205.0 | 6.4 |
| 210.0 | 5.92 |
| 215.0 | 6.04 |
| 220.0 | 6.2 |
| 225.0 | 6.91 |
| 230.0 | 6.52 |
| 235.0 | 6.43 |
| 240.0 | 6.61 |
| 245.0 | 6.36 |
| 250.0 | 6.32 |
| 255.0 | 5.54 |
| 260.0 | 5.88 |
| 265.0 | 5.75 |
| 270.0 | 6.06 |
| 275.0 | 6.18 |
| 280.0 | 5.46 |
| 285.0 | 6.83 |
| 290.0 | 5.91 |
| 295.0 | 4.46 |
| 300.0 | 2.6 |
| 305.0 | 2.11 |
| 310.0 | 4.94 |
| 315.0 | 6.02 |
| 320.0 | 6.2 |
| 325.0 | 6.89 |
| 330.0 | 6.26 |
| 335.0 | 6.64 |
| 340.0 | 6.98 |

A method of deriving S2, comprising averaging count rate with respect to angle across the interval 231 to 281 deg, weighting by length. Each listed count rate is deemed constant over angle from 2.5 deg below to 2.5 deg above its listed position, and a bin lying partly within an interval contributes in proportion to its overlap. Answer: 6.09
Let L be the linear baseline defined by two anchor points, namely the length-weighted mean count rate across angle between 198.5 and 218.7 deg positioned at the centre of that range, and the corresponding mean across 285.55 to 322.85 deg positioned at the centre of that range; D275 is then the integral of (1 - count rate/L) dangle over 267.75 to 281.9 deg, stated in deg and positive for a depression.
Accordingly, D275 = -2.1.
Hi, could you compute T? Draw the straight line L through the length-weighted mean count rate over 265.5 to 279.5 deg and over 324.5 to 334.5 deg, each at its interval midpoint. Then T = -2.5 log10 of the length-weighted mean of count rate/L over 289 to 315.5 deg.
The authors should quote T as 0.45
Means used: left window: 5.97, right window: 6.53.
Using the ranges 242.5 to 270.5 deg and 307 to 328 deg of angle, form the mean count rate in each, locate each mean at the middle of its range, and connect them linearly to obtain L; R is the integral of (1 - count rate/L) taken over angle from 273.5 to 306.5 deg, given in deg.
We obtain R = 6.21 deg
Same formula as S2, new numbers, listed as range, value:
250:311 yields 5.2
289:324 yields 4.65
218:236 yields 6.53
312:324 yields 6.16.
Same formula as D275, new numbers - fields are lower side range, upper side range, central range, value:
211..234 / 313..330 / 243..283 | 2.7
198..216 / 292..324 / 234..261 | -3.7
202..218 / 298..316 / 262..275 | -3.5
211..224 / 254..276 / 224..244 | -1.6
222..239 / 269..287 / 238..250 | 0.0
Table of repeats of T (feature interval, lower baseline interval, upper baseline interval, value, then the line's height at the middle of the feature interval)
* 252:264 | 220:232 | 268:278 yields 0.09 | 6.26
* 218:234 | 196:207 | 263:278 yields -0.08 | 6.08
